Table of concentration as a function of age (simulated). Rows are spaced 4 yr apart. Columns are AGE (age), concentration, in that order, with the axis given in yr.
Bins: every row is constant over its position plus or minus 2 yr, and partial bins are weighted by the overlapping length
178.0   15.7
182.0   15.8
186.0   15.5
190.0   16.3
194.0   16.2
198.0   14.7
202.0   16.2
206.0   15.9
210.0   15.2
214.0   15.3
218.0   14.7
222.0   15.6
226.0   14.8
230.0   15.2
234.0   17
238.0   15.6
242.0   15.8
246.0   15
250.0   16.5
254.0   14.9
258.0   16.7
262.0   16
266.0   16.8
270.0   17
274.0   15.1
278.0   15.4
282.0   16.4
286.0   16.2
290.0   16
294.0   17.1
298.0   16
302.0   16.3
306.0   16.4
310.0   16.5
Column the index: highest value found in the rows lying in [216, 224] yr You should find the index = 15.6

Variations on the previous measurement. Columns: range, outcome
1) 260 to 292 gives 17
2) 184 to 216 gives 16.3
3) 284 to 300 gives 17.1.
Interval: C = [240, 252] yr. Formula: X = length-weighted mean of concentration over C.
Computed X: 15.8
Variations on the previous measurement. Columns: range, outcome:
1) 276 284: 15.9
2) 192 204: 15.7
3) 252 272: 16.3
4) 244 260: 15.8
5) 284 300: 16.3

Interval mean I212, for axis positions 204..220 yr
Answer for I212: 15.3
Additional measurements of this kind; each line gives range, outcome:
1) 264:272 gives 16.9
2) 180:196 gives 15.9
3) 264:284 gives 16.1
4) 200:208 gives 16.1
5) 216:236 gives 15.5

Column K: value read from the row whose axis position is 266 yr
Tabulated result 16.8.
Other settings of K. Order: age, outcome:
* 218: 14.7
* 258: 16.7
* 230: 15.2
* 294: 17.1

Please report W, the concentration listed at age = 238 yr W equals 15.6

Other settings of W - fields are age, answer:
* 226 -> 14.8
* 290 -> 16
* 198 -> 14.7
